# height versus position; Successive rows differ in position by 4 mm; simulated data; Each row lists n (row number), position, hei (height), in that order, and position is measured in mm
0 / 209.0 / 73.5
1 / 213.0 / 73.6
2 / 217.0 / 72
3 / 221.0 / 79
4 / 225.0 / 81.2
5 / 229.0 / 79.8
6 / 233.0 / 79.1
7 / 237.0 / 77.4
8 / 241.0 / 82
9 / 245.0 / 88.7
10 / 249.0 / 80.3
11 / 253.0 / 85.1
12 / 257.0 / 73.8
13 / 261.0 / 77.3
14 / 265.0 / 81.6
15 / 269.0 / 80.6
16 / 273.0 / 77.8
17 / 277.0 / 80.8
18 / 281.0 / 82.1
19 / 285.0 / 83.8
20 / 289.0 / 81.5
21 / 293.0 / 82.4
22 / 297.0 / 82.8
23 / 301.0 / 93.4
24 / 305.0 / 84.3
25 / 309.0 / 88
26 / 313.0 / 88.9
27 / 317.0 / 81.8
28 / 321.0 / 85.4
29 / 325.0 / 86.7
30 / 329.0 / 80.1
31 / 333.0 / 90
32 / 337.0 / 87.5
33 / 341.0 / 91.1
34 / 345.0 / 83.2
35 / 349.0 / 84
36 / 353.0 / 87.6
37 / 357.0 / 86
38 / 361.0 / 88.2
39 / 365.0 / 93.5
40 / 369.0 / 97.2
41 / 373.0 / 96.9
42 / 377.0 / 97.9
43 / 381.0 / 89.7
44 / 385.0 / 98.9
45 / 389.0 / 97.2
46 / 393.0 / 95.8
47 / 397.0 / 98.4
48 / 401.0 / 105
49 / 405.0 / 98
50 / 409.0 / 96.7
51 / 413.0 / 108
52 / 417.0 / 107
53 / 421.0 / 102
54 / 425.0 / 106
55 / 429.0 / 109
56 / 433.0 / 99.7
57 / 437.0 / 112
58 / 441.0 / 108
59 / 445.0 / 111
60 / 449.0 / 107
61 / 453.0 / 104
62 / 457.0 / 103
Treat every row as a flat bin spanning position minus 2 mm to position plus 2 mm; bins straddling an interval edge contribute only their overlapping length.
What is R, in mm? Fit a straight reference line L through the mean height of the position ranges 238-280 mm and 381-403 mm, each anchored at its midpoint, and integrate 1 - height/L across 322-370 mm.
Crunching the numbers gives 2.3 mm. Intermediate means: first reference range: 80.8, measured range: 87.7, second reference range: 98.2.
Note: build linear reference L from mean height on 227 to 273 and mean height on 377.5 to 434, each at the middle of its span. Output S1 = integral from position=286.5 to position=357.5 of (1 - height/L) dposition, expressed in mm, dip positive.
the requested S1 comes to 3.1 mm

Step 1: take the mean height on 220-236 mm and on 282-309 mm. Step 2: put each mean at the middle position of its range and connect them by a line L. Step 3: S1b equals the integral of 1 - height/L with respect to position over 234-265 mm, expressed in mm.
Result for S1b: 0.2 mm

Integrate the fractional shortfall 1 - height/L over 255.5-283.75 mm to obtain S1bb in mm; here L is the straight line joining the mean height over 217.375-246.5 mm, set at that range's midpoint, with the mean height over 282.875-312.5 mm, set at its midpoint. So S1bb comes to 1.32 mm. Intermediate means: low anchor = 80.4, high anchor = 85.3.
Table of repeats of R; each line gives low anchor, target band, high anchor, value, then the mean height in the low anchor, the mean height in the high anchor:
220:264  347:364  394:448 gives 1.6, 80.4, 105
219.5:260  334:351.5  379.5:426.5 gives 1.2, 80.6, 100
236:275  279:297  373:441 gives 0.5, 80.5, 101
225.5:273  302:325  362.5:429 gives 0.7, 80.4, 99.5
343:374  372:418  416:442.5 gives -0.5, 89.3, 106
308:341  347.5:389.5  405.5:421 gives 1.0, 86.3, 103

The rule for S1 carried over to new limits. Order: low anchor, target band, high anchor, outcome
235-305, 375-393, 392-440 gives 0.5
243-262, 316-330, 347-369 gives 0.4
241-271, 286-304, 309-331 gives -0.3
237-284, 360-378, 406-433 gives 0.3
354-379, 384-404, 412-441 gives 0.0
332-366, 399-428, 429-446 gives -0.3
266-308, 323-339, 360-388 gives 0.5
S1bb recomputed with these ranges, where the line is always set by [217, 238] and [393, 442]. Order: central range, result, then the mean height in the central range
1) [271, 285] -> 0.8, 80.7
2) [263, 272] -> 0.3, 80.7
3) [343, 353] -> 1.1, 84.4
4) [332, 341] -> 0.4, 89.1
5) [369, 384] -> 0.4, 95.4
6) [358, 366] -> 0.5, 89.9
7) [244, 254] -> -0.3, 84.3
